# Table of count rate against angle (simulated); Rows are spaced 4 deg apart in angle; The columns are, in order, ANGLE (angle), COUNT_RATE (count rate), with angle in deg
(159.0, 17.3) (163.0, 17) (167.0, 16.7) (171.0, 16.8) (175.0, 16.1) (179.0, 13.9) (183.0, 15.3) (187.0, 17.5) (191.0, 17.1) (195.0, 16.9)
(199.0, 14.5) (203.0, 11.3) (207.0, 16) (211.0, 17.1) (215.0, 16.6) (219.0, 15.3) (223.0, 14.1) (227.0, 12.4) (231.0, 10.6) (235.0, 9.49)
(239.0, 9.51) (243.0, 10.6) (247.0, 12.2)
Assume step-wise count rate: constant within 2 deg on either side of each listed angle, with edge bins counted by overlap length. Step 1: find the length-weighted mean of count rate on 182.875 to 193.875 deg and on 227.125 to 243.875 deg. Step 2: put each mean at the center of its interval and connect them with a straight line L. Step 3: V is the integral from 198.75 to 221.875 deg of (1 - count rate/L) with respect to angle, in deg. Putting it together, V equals -2.45 deg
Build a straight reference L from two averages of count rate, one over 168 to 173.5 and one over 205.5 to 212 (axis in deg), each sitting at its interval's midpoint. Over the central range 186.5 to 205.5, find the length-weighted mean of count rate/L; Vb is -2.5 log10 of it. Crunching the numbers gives 0.09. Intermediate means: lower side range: 16.7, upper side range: 16.5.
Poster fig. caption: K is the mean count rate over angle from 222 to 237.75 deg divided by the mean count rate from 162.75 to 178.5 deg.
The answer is 0.70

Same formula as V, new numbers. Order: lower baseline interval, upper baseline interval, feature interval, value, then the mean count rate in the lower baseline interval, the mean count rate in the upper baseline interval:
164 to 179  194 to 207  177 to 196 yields -1.1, 16.2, 14.3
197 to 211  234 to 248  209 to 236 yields -2.9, 14.4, 10.4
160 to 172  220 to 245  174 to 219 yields -4.5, 16.9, 11.3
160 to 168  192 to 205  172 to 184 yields 0.5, 16.9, 14.5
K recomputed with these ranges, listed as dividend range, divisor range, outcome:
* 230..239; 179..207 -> 0.64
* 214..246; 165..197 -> 0.75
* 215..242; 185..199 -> 0.73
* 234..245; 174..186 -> 0.65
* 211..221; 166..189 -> 1.01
